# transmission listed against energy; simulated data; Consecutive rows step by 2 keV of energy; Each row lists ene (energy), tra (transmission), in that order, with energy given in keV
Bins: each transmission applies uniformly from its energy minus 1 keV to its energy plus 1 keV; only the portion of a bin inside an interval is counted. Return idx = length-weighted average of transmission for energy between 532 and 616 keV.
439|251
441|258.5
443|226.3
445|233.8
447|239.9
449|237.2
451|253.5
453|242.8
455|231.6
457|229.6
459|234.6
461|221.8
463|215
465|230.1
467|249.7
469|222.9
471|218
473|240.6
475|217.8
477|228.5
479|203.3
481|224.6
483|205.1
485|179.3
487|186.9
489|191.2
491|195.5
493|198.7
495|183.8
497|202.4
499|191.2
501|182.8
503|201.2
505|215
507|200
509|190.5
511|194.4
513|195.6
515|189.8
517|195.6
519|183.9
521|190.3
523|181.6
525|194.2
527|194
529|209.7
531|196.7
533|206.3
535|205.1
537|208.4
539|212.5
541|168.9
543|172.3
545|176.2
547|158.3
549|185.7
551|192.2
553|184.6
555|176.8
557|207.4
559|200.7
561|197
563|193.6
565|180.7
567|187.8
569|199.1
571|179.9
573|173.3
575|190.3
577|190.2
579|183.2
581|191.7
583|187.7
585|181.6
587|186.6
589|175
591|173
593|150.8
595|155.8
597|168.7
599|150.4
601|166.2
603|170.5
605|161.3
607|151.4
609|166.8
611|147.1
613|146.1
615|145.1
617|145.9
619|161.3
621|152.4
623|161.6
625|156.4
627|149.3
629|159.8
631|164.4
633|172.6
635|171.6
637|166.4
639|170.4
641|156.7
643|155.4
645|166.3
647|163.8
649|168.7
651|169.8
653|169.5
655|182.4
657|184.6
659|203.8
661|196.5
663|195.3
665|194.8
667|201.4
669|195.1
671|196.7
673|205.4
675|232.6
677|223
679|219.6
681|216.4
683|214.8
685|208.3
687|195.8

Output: 179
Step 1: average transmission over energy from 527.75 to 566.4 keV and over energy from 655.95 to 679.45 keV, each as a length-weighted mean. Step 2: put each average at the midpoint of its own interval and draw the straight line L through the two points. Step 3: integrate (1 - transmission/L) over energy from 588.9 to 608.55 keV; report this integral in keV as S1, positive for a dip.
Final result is 3.5 keV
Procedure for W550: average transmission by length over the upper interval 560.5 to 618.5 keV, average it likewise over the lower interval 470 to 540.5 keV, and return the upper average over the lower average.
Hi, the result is 0.9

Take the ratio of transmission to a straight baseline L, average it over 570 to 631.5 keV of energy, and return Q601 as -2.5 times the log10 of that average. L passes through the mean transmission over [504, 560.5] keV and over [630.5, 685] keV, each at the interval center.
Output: 0.147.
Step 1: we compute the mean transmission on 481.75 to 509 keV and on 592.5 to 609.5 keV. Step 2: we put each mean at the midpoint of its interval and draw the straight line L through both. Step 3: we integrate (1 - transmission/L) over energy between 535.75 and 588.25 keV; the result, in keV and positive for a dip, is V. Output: -4.3 keV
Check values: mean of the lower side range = 195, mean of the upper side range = 160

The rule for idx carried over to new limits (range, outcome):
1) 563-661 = 170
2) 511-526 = 190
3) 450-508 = 214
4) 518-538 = 197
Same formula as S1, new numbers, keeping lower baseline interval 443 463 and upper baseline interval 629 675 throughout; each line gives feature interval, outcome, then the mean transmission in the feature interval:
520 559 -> 3.72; 191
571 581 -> 0.82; 185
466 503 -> 3.19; 207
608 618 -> 2.14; 150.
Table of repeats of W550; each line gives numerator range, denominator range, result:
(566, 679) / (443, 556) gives 0.85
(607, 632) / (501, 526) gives 0.80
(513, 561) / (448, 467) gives 0.82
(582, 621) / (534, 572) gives 0.86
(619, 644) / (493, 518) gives 0.83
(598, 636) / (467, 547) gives 0.79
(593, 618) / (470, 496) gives 0.76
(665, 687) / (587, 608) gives 1.28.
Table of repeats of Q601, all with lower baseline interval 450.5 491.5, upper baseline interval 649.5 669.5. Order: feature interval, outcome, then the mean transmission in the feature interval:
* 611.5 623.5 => 0.28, 151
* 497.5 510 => 0.09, 197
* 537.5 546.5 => 0.14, 183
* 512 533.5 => 0.09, 194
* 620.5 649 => 0.19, 162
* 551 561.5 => 0.07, 193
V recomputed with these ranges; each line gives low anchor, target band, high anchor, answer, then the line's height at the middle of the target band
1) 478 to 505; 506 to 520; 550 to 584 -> 0.1 keV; 194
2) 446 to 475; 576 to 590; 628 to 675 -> 1.0 keV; 199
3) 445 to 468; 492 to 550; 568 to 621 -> 3.2 keV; 204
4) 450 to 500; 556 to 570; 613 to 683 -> 0.1 keV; 197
